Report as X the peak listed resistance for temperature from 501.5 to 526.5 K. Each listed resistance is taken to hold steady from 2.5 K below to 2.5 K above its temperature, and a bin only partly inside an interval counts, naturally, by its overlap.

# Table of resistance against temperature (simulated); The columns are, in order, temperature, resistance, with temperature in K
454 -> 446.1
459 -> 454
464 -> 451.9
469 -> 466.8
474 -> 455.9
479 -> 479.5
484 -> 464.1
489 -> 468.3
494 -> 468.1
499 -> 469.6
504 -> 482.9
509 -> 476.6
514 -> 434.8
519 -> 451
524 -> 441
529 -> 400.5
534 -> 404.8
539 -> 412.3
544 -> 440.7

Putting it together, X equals 482.9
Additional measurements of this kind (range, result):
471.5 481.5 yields 479.5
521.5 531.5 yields 441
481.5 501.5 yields 469.6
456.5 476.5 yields 466.8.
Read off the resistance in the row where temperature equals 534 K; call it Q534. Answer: 404.8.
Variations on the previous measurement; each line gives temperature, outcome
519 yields 451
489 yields 468.3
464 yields 451.9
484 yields 464.1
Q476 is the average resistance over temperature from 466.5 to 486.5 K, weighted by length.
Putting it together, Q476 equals 467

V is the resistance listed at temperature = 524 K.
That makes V 441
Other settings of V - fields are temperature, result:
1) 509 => 476.6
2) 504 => 482.9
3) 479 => 479.5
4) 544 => 440.7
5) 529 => 400.5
